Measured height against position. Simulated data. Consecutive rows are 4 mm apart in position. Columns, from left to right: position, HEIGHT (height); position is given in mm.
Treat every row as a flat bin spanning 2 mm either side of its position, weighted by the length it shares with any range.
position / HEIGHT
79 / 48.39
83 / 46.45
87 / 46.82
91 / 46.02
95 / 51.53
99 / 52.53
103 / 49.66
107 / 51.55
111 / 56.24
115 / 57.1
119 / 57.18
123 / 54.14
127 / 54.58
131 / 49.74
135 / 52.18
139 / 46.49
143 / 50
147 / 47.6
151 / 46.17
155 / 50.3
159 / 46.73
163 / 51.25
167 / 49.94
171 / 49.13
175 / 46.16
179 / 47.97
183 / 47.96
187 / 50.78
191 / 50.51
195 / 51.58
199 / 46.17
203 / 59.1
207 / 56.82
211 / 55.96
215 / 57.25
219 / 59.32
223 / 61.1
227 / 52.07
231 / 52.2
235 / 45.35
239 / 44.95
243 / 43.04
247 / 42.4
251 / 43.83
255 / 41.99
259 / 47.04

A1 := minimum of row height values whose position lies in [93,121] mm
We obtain 49.66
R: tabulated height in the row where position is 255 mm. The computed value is 41.99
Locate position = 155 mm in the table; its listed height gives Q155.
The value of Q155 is 50.3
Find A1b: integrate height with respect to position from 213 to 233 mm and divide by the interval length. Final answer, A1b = 56.4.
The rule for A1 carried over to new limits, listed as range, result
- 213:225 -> 57.25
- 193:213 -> 46.17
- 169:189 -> 46.16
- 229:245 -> 43.04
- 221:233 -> 52.07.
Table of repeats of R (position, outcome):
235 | 45.35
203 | 59.1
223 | 61.1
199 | 46.17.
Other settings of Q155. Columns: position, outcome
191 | 50.51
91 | 46.02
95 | 51.53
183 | 47.96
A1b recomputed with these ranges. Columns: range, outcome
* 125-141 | 50.7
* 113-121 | 57.1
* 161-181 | 48.9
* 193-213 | 53.9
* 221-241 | 51.1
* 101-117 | 53.6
